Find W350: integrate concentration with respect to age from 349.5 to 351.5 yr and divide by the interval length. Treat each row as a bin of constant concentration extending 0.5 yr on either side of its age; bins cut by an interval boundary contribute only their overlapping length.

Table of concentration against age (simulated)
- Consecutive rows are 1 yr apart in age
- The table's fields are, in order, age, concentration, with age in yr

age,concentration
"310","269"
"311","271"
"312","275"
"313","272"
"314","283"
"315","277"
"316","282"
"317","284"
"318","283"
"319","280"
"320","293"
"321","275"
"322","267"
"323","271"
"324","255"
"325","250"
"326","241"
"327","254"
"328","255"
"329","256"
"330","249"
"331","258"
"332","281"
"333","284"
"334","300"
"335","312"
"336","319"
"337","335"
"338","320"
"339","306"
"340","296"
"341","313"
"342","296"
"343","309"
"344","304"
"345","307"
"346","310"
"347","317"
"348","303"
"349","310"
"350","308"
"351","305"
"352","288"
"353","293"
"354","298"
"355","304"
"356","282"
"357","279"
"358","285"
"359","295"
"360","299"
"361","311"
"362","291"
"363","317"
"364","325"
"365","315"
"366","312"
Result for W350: 306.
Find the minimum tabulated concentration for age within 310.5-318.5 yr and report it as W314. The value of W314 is 271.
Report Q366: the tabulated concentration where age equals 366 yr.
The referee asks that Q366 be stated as 312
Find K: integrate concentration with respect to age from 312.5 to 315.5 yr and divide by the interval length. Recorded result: 277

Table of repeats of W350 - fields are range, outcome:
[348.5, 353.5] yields 301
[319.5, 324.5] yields 272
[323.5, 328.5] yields 251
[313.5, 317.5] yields 282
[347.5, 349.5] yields 306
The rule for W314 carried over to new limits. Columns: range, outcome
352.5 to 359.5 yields 279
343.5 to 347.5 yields 304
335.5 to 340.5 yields 296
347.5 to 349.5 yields 303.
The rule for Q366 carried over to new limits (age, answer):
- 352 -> 288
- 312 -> 275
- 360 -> 299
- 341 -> 313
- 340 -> 296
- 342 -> 296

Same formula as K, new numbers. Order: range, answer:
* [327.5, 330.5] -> 253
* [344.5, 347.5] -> 311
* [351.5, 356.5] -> 293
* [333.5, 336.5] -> 310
